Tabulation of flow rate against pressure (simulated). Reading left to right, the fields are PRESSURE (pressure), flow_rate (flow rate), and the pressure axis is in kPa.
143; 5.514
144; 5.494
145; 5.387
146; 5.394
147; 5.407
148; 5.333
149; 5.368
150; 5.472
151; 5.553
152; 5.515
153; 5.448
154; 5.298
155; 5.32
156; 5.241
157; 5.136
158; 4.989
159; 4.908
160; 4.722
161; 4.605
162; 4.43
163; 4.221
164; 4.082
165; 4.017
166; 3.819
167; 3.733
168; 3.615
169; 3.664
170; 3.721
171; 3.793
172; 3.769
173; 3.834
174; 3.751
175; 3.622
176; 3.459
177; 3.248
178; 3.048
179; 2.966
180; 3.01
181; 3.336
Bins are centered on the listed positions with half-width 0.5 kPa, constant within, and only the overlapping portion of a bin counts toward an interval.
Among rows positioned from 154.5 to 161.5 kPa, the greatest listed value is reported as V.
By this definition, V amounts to 5.32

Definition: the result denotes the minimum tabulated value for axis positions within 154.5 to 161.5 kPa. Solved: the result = 4.605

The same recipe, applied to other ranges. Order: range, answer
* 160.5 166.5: 3.819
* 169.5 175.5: 3.622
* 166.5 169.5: 3.615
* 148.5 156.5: 5.241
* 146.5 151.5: 5.333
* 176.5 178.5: 3.048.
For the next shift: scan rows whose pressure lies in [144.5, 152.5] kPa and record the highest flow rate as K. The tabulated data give 5.553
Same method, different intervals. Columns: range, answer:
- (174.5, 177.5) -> 3.622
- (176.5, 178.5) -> 3.248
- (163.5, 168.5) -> 4.082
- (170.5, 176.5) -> 3.834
